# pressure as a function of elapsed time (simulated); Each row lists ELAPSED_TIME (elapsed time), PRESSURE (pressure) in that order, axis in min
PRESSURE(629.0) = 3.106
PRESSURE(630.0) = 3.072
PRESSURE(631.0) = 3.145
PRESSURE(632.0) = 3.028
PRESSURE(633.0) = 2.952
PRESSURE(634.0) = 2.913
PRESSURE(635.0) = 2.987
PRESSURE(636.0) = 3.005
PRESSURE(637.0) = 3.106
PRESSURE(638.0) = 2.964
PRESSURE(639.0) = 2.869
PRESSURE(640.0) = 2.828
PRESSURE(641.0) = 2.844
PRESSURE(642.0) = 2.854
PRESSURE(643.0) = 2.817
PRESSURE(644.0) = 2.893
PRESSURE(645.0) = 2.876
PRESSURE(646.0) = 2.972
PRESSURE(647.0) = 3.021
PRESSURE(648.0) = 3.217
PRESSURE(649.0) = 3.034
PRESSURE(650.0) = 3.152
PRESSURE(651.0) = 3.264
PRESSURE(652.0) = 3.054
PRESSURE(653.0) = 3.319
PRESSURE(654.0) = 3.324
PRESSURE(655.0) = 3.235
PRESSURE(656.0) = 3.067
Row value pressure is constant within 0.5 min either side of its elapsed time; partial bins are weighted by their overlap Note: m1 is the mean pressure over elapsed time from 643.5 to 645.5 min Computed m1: 2.88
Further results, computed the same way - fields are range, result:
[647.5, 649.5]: 3.13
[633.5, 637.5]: 3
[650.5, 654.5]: 3.24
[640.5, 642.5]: 2.85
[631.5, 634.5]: 2.96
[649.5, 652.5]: 3.16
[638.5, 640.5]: 2.85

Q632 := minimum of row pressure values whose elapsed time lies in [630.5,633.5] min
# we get 2.952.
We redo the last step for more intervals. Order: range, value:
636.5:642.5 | 2.828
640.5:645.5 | 2.817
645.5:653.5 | 2.972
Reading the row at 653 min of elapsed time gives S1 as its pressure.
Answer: 3.319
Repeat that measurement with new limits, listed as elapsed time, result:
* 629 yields 3.106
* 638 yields 2.964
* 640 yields 2.828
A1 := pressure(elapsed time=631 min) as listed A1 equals 3.145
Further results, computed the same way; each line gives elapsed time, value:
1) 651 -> 3.264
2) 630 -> 3.072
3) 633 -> 2.952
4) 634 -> 2.913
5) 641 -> 2.844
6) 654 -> 3.324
